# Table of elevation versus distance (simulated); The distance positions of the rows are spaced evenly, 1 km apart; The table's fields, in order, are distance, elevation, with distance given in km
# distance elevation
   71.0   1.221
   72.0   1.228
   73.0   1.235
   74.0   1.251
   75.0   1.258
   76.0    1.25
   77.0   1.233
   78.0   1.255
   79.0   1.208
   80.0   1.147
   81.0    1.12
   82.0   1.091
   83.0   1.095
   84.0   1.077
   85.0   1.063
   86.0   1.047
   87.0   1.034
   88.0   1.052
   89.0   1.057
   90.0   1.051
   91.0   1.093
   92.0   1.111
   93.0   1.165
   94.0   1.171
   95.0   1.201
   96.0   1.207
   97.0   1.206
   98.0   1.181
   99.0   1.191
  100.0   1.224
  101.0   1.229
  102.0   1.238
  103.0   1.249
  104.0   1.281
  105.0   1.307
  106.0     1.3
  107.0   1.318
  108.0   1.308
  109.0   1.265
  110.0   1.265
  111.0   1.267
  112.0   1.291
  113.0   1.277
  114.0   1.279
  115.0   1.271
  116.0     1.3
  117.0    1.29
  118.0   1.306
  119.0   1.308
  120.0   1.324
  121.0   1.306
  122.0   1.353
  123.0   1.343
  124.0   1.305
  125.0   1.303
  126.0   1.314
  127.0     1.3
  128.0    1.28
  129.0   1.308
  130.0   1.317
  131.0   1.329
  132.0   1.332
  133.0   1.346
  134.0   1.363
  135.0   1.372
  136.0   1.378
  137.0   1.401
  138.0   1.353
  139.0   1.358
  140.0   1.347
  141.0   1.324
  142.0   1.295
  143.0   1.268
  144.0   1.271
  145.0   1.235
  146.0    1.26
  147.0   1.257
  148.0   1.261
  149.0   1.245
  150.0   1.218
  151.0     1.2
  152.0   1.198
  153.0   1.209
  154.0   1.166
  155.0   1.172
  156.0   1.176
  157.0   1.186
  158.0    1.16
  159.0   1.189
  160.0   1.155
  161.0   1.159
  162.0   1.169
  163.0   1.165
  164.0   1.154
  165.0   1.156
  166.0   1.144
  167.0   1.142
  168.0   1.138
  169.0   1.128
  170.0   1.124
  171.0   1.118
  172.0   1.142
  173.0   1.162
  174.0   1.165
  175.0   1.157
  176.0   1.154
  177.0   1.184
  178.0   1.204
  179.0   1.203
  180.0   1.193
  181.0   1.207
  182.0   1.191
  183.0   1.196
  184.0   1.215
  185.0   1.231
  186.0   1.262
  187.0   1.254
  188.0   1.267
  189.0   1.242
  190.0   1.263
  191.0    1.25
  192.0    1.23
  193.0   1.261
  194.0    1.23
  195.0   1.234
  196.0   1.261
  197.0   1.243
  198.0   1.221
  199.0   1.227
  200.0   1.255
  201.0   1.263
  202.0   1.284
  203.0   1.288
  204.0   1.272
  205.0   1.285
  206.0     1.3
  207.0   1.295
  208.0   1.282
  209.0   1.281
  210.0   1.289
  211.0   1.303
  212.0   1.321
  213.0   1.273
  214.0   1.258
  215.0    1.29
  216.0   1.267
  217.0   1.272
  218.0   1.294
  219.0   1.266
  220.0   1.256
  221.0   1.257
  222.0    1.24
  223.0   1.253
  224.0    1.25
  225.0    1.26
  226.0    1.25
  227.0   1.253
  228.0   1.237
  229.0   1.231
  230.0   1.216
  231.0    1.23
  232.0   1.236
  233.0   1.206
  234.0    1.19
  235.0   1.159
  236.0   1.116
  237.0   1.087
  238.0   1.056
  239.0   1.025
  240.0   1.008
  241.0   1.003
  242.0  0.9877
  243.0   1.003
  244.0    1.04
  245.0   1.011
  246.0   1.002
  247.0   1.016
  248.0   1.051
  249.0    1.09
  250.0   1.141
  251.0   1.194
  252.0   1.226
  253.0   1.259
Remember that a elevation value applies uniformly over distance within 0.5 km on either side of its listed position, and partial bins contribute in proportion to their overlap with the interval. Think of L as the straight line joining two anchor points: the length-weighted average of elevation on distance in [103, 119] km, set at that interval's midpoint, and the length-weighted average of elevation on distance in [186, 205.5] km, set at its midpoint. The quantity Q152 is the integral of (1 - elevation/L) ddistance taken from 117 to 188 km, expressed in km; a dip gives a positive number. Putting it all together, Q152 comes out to 1.7 km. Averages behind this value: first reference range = 1.29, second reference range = 1.25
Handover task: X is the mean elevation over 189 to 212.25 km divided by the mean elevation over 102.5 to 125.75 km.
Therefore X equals 1.0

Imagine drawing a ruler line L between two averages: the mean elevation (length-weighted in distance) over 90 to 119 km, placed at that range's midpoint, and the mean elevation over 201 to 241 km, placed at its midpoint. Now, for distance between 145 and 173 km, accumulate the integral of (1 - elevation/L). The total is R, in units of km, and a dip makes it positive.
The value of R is 1.3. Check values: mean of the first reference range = 1.24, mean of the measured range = 1.18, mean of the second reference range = 1.23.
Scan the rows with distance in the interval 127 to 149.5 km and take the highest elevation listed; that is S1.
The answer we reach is 1.401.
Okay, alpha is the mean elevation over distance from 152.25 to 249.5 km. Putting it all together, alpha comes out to 1.2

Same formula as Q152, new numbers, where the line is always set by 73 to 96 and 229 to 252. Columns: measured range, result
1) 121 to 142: -3.83 km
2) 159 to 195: -2.35 km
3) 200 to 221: -3.28 km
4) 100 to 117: -2.12 km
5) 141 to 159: -1.60 km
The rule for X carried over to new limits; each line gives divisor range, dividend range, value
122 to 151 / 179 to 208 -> 0.95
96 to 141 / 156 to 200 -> 0.92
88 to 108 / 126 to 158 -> 1.07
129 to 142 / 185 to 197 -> 0.93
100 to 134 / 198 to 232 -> 0.98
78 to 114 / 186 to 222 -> 1.07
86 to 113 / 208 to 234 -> 1.05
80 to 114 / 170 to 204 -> 1.03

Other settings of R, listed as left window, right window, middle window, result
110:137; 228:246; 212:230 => -2.0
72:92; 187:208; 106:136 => -3.3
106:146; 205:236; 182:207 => 0.4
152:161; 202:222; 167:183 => 0.6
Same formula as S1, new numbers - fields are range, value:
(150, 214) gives 1.321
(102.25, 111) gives 1.318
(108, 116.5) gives 1.308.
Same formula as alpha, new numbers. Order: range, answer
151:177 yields 1.16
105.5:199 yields 1.25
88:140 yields 1.27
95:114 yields 1.25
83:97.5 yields 1.11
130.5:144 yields 1.34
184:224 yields 1.26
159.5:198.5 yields 1.19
